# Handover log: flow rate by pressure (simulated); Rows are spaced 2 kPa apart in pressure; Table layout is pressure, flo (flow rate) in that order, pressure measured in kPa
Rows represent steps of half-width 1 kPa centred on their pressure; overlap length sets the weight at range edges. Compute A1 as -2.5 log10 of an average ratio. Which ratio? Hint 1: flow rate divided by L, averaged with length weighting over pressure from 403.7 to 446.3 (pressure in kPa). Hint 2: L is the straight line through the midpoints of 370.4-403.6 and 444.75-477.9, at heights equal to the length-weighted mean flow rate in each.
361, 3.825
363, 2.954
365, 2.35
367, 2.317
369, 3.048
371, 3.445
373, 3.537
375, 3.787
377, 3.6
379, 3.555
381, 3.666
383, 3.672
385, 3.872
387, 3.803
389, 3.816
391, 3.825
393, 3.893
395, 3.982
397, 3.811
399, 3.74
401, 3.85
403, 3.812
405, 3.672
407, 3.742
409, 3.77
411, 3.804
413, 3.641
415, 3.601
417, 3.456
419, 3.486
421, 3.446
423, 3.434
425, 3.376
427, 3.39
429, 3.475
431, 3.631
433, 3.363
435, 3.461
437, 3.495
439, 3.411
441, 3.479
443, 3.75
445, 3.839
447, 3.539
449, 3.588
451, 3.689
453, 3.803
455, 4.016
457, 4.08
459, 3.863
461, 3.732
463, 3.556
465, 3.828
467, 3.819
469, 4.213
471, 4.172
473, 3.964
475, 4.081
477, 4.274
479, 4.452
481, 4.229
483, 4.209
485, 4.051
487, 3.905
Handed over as 0.08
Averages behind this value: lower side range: 3.75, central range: 3.56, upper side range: 3.89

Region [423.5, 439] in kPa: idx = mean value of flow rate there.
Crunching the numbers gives 3.45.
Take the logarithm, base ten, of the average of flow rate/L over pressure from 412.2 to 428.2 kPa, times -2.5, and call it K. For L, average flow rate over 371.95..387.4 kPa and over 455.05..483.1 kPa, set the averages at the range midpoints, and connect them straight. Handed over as 0.107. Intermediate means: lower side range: 3.68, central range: 3.48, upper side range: 4.03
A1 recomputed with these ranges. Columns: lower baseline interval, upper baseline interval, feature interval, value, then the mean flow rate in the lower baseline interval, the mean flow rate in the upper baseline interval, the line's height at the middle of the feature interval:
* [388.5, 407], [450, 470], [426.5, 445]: 0.10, 3.82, 3.86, 3.84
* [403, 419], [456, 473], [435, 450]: 0.07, 3.67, 3.91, 3.81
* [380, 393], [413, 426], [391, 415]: -0.04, 3.78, 3.48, 3.63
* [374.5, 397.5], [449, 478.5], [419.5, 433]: 0.12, 3.77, 3.93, 3.86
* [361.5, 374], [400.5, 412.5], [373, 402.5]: -0.12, 2.98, 3.77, 3.38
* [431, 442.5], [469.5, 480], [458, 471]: 0.04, 3.47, 4.19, 4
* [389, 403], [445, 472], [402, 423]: 0.06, 3.84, 3.84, 3.84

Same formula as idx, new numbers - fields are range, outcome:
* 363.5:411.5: 3.59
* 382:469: 3.69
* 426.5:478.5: 3.76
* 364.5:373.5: 2.94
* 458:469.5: 3.82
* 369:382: 3.56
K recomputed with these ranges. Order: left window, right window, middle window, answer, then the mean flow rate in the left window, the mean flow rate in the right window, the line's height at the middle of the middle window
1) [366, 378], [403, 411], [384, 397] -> -0.10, 3.29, 3.75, 3.53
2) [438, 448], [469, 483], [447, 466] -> 0.02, 3.6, 4.2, 3.85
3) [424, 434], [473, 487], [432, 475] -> 0.01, 3.45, 4.18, 3.8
